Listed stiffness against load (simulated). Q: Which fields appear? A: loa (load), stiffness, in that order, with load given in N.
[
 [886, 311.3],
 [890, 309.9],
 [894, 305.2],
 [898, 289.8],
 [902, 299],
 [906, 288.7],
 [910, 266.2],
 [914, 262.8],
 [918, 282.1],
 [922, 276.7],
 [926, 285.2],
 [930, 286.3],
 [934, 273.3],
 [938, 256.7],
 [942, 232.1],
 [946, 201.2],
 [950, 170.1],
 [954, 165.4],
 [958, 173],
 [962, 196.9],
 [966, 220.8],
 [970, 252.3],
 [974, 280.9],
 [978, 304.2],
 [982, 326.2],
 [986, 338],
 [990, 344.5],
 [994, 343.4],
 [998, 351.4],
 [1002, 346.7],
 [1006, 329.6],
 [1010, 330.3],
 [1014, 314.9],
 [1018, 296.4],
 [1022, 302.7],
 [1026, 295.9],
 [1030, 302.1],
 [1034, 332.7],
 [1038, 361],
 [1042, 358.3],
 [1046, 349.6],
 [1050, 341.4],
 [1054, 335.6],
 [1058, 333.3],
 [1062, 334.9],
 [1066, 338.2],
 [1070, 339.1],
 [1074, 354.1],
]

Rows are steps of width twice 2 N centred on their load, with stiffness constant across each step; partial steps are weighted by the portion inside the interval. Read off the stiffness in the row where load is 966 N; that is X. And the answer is 220.8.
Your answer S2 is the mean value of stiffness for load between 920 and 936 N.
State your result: 280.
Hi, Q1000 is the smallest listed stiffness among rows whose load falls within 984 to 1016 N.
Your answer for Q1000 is 314.9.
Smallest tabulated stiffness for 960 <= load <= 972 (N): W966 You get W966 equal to 196.9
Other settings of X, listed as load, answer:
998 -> 351.4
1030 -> 302.1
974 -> 280.9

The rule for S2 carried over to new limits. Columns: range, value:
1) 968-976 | 267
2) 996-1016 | 335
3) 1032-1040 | 347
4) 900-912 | 285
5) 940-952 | 201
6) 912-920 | 272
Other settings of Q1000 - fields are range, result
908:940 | 256.7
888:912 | 266.2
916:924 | 276.7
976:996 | 304.2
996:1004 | 346.7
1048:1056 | 335.6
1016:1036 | 295.9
